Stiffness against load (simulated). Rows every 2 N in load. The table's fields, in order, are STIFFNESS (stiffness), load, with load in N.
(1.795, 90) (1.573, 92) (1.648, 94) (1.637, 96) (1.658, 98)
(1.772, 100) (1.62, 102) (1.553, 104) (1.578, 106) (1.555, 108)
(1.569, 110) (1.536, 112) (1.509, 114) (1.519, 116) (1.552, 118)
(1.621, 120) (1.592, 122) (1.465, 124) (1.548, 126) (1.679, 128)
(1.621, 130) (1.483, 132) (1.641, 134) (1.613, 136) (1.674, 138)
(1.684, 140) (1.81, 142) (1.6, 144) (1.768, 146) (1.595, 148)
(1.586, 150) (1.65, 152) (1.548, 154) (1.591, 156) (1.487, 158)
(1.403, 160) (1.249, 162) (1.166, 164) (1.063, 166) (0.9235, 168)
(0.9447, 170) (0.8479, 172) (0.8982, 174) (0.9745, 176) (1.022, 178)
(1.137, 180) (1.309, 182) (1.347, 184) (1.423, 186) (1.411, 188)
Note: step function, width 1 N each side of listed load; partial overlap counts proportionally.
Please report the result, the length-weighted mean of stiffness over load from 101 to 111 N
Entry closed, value 1.57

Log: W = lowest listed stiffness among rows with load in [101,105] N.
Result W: 1.553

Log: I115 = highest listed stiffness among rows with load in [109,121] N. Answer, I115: 1.621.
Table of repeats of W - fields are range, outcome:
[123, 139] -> 1.465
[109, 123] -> 1.509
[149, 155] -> 1.548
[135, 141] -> 1.613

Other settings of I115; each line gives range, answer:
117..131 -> 1.679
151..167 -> 1.65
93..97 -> 1.648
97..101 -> 1.772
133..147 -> 1.81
